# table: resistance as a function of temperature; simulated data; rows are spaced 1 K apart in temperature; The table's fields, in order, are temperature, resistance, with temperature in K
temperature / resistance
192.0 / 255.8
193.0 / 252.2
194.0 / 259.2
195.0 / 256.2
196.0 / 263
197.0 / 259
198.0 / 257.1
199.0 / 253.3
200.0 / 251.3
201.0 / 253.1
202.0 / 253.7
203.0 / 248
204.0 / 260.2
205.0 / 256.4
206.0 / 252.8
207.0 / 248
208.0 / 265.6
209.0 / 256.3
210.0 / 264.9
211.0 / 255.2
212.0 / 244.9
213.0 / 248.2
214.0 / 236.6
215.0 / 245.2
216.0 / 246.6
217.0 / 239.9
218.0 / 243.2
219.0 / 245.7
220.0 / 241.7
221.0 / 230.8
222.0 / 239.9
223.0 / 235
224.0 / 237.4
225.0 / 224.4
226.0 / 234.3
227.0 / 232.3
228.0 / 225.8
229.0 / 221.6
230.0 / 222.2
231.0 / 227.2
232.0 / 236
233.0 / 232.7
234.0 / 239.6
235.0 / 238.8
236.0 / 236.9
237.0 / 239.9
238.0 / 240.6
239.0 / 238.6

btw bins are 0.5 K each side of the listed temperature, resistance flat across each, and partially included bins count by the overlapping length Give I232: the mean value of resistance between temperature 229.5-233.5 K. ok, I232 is 230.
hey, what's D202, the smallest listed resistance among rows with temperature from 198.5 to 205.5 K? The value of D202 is 248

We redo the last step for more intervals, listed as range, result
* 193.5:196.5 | 256.2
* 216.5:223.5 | 230.8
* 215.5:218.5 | 239.9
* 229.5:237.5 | 222.2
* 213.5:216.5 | 236.6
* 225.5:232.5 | 221.6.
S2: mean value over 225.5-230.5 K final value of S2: 227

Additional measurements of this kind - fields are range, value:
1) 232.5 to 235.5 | 237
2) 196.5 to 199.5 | 256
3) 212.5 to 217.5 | 243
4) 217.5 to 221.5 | 240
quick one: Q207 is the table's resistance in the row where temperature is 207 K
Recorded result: 248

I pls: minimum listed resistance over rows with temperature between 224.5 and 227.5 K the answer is 224.4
